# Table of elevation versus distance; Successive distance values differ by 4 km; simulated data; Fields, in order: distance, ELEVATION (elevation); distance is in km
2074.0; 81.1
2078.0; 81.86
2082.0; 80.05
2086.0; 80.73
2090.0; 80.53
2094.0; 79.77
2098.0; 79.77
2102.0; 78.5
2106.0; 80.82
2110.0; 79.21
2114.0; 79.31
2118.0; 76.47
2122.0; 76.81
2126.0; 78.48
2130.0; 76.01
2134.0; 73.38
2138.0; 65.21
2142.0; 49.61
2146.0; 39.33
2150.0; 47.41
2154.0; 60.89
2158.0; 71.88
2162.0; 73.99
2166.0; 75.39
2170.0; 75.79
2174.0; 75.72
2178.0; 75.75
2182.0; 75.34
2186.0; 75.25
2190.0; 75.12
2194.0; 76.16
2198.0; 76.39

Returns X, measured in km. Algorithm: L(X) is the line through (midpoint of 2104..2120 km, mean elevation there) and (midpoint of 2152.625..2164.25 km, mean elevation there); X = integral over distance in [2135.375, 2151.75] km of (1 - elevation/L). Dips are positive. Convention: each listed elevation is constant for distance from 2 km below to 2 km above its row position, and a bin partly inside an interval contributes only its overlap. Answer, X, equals 4.8 km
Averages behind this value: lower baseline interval 79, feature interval 51.3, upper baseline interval 69.5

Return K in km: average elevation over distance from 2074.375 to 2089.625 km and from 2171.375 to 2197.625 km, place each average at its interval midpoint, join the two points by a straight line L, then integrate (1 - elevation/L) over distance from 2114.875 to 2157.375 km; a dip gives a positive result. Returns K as 7.2 km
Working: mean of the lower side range 80.9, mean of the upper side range 75.6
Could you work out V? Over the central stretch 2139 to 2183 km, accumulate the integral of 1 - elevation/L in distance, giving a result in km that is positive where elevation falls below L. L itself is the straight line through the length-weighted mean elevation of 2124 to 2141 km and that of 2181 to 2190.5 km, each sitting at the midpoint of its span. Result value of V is 5.06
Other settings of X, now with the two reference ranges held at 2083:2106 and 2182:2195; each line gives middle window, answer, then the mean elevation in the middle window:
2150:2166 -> 2.0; 67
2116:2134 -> 0.4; 76.5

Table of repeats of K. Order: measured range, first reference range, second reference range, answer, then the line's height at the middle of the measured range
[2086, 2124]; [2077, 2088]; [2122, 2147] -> -2.5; 74.3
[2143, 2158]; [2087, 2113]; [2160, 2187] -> 4.8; 76.7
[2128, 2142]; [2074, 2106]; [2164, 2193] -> 1.7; 77.8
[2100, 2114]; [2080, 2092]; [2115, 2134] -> -0.2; 78.4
